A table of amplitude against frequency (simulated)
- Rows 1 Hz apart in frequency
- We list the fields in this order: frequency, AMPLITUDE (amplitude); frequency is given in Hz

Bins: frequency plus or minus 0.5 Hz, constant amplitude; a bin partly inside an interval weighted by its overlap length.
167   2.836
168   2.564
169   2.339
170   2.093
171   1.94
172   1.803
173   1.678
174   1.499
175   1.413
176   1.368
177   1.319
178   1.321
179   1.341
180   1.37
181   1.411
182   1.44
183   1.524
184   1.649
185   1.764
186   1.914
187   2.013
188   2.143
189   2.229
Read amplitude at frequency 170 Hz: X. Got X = 2.093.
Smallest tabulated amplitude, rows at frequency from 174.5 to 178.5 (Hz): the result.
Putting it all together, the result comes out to 1.319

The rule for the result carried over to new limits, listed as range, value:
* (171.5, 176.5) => 1.368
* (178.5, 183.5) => 1.341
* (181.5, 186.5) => 1.44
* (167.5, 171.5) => 1.94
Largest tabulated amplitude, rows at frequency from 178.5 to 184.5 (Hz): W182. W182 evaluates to 1.649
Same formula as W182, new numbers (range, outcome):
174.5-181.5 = 1.413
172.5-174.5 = 1.678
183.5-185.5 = 1.764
